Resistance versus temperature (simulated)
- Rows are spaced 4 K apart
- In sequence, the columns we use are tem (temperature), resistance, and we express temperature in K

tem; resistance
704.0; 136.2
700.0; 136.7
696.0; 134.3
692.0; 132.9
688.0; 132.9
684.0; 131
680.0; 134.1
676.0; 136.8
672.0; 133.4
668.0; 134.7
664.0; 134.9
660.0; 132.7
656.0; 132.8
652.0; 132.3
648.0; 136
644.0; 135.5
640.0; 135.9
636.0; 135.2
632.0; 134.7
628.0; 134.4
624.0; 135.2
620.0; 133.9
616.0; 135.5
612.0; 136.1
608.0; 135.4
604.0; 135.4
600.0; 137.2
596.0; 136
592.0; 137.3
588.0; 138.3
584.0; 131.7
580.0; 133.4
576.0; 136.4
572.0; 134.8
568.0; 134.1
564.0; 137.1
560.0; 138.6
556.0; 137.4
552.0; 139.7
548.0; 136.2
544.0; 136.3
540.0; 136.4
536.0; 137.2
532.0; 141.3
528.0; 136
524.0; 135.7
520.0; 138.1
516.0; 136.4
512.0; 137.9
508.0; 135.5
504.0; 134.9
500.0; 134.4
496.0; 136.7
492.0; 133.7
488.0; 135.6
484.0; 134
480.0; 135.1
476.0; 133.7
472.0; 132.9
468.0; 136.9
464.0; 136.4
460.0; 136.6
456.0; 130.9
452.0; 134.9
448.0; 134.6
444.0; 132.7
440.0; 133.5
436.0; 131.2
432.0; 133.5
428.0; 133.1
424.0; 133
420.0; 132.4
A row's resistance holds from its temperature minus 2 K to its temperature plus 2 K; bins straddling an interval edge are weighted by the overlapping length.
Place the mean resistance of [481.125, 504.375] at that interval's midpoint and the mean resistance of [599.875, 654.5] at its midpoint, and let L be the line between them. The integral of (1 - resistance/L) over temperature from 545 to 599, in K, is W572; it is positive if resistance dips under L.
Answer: -0.5 K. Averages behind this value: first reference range 135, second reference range 135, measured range 136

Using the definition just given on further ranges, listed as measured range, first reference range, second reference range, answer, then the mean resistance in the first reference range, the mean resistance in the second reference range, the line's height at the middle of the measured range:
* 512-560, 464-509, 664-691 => -0.99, 135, 134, 135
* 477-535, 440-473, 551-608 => -0.39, 134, 136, 135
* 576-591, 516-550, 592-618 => 0.16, 137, 136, 136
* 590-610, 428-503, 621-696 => -0.31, 134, 134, 134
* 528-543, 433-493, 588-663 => -0.36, 134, 135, 135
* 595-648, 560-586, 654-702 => -0.39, 135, 134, 134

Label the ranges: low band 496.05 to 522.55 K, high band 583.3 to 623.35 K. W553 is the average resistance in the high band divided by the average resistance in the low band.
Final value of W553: 1.00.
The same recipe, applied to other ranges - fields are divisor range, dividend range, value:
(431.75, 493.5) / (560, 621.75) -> 1.01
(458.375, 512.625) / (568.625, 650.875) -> 1.00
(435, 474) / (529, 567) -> 1.03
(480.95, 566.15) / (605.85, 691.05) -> 0.98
